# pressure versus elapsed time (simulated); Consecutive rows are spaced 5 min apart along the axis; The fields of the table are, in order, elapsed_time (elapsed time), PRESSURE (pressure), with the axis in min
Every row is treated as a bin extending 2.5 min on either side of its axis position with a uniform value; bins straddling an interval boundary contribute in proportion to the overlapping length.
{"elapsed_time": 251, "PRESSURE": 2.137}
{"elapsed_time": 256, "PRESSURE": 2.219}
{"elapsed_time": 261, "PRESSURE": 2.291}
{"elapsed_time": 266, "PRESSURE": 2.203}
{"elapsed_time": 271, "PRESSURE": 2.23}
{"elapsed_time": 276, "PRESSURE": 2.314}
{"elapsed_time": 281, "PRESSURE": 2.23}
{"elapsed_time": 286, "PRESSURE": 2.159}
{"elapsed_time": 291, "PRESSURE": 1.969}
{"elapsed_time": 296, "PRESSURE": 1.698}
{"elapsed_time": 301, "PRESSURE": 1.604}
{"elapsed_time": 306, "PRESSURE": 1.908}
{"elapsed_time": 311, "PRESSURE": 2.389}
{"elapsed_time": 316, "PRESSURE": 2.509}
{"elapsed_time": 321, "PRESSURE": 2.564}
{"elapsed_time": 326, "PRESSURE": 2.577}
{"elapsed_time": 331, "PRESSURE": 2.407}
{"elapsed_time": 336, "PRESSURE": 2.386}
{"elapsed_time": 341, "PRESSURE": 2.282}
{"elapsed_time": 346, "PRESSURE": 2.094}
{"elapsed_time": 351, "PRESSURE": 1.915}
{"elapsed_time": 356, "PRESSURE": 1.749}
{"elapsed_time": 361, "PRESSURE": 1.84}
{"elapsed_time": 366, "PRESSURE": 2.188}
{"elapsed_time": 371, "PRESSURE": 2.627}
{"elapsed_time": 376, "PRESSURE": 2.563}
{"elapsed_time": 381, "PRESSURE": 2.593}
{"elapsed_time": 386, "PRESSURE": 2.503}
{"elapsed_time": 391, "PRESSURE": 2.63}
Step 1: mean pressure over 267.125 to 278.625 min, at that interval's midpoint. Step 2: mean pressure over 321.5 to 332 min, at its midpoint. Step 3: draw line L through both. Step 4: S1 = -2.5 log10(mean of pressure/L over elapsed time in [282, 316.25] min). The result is 0.19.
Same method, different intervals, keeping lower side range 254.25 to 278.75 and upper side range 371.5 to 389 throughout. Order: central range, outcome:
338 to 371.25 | 0.203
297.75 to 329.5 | 0.063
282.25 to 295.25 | 0.141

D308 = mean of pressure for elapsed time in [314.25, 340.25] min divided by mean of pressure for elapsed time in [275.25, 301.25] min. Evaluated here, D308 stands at 1.2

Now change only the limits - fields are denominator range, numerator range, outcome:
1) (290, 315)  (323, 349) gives 1.21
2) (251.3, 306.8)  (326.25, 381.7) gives 1.08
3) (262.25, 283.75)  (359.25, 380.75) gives 1.05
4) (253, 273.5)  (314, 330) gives 1.14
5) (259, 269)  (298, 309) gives 0.79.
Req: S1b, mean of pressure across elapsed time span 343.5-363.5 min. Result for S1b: 1.9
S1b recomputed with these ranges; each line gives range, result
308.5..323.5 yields 2.49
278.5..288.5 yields 2.19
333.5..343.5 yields 2.33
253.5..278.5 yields 2.25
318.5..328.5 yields 2.57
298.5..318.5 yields 2.1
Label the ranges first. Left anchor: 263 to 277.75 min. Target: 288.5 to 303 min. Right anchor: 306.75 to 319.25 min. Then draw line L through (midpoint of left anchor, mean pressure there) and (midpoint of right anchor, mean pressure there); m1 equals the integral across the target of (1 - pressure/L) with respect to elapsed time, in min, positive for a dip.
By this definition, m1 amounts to 3.51 min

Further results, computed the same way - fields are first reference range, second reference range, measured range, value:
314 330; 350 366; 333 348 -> -0.42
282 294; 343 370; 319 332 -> -3.17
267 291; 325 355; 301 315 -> 0.82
